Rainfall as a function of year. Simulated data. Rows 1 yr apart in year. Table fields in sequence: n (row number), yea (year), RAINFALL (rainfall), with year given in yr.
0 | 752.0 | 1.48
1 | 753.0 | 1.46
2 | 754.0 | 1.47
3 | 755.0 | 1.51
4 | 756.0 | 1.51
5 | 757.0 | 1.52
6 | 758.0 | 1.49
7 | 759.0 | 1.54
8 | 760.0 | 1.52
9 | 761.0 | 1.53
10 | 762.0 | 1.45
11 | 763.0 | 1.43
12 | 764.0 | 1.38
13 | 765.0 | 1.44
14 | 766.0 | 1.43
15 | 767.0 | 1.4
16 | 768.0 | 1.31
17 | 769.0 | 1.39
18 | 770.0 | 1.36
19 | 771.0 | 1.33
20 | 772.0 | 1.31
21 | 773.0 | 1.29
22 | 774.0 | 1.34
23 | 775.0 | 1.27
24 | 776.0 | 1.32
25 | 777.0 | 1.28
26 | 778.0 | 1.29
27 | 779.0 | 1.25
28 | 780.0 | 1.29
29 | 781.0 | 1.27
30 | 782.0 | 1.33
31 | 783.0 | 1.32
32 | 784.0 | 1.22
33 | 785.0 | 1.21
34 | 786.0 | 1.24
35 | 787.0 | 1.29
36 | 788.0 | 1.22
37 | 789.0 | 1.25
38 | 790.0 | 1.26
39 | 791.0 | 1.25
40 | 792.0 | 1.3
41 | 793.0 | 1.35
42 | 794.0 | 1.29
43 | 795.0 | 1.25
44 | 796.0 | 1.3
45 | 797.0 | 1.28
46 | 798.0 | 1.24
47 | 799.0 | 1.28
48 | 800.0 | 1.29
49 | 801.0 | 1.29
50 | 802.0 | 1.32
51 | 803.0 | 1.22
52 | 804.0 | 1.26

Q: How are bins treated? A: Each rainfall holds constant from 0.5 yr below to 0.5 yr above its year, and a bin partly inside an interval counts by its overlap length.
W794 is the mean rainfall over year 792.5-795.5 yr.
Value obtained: 1.3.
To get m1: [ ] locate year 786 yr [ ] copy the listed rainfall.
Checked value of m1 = 1.24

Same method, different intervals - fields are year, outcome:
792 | 1.3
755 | 1.51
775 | 1.27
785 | 1.21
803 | 1.22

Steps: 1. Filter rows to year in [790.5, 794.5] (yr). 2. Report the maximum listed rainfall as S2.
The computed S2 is 1.35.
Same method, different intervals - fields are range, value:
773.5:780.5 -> 1.34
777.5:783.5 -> 1.33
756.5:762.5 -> 1.54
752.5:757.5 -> 1.52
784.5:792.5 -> 1.3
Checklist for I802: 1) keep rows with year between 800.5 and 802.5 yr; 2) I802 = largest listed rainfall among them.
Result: 1.32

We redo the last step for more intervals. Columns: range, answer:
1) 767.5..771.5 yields 1.39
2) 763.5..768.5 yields 1.44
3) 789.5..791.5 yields 1.26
